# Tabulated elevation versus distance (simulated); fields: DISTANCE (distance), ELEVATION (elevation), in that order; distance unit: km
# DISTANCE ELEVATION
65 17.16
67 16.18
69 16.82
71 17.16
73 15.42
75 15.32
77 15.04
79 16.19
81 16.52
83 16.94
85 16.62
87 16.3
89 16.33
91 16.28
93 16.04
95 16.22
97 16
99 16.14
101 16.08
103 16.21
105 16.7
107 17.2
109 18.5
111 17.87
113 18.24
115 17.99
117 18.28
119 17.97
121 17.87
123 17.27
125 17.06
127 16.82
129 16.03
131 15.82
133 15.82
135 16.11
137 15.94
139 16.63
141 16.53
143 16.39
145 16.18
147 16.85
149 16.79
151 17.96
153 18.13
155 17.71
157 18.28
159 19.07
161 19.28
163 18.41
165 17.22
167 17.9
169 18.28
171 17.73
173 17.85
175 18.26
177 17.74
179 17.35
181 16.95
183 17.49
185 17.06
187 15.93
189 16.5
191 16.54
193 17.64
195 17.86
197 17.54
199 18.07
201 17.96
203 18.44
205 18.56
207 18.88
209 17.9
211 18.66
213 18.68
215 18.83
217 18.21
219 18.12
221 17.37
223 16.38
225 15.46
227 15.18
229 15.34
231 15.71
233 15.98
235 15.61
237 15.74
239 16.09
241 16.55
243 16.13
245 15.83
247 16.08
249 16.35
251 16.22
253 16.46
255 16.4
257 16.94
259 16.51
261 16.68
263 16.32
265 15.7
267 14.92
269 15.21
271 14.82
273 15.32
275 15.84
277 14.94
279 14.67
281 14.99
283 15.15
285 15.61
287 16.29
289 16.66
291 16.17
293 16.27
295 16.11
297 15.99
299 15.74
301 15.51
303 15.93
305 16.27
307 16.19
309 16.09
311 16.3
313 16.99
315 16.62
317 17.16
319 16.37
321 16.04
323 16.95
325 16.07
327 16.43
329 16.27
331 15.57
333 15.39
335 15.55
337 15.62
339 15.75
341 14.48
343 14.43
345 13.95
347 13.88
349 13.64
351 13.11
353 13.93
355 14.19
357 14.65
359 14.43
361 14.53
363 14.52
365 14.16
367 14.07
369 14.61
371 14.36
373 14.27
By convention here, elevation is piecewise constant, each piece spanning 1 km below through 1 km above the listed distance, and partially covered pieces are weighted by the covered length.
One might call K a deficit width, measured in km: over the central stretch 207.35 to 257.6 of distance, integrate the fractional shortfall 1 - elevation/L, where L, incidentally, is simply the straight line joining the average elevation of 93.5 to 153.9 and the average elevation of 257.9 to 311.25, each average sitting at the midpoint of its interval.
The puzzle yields -1.6 km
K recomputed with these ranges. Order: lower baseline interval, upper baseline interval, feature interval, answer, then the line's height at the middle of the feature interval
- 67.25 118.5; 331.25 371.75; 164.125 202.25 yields -3.8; 15.9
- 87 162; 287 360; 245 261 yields -0.3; 16.1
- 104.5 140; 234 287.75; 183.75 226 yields -3.4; 16.4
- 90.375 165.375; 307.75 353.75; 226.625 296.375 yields 0.9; 16.1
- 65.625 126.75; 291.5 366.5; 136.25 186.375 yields -3.4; 16.4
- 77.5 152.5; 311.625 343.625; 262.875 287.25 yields 1.3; 16.2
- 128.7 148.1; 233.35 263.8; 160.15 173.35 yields -1.5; 16.2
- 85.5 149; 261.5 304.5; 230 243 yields 0.0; 16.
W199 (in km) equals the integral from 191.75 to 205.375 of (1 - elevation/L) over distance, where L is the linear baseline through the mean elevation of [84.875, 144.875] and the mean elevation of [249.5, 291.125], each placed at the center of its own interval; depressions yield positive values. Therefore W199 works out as -1.4 km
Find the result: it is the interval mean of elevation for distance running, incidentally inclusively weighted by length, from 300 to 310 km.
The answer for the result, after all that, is 16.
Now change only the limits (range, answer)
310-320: 16.7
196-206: 18.1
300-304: 15.7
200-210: 18.3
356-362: 14.5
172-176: 18.1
